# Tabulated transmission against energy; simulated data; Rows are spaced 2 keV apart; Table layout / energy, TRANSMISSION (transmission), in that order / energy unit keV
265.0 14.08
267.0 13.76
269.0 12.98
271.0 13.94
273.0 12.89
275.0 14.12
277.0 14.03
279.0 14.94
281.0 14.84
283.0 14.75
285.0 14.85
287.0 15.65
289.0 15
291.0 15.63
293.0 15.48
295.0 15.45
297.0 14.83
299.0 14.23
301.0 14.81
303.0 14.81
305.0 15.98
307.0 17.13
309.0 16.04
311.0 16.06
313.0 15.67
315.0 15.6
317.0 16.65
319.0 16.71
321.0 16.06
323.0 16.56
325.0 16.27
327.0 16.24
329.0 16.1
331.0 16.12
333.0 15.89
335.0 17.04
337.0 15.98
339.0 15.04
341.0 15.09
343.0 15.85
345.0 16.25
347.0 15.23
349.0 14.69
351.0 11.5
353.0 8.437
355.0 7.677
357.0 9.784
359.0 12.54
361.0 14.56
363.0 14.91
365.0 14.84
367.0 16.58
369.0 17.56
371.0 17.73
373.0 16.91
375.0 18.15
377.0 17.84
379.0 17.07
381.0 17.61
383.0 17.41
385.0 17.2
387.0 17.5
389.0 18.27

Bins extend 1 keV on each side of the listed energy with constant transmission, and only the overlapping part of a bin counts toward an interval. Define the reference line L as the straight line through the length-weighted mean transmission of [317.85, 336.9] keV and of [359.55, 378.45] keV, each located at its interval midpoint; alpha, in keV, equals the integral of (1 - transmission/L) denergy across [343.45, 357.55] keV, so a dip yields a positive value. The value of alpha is 3.65 keV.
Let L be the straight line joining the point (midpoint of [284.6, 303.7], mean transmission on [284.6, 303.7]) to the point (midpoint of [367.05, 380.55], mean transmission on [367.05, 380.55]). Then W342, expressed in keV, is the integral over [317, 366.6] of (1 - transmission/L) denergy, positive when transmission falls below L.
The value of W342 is 5.5 keV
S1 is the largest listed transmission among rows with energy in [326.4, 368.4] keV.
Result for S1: 17.04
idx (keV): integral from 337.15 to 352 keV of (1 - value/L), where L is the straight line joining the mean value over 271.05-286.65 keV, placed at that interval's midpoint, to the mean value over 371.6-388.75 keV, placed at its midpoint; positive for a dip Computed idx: 1.4 keV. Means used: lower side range 14.4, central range 14.9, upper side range 17.5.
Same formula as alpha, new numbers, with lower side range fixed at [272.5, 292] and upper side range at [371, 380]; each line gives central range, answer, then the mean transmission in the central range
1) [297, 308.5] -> 0.0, 15.4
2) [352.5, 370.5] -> 4.1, 13.2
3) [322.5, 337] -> -0.1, 16.3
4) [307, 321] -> -0.5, 16.2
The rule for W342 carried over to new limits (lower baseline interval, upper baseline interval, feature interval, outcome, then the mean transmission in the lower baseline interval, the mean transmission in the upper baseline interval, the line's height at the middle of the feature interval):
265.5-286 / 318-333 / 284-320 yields -0.8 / 14.1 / 16.3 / 15.2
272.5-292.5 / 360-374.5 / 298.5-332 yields -1.4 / 14.7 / 16.2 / 15.3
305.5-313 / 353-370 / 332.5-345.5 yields -1.2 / 16.3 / 13.3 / 14.6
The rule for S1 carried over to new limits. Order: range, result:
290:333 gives 17.13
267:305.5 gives 15.98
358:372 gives 17.73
